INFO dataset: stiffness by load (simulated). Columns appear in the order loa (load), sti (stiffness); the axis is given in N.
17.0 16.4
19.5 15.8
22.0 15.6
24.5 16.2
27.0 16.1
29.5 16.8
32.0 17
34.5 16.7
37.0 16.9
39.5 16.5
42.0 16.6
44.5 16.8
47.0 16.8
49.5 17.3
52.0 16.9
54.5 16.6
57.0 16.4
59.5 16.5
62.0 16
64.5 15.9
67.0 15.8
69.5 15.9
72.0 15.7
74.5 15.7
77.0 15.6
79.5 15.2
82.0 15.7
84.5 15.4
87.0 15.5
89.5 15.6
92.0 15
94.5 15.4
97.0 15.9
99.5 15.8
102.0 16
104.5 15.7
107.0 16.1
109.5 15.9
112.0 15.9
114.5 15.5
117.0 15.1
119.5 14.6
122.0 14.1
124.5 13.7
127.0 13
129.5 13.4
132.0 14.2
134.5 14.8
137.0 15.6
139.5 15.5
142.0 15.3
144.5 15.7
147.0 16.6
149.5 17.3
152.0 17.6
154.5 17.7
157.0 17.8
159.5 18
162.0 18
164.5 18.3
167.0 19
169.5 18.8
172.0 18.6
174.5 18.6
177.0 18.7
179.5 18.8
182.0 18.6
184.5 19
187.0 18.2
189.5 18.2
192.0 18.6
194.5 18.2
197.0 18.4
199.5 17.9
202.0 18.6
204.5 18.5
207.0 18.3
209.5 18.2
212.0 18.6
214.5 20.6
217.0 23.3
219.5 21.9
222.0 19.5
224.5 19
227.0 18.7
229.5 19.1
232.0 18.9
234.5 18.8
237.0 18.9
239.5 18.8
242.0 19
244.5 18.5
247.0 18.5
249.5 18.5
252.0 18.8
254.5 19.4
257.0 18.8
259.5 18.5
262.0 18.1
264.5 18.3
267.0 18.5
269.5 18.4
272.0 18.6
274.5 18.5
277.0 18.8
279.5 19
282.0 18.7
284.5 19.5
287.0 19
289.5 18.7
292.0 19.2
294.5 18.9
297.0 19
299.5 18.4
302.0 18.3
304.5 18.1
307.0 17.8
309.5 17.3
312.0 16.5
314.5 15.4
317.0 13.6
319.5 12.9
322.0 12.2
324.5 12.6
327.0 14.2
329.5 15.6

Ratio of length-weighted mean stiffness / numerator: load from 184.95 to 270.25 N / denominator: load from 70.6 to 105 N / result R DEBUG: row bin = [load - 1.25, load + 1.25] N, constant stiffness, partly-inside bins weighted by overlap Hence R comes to 1.21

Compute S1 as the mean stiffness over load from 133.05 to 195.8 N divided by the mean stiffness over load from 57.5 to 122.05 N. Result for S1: 1.13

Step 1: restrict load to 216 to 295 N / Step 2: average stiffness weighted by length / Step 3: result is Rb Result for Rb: 19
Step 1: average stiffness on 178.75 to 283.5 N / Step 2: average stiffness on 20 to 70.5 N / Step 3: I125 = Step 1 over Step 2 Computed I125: 1.15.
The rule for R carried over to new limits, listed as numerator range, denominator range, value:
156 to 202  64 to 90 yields 1.18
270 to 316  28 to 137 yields 1.16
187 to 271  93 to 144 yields 1.25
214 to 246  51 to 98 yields 1.24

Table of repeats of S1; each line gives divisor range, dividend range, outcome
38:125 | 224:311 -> 1.18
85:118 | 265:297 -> 1.20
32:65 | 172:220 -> 1.14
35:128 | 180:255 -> 1.20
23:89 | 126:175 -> 1.03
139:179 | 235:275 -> 1.06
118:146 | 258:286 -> 1.28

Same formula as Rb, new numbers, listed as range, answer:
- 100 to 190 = 16.6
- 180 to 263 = 18.9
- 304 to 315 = 17.1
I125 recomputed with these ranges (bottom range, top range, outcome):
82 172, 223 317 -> 1.16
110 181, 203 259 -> 1.17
